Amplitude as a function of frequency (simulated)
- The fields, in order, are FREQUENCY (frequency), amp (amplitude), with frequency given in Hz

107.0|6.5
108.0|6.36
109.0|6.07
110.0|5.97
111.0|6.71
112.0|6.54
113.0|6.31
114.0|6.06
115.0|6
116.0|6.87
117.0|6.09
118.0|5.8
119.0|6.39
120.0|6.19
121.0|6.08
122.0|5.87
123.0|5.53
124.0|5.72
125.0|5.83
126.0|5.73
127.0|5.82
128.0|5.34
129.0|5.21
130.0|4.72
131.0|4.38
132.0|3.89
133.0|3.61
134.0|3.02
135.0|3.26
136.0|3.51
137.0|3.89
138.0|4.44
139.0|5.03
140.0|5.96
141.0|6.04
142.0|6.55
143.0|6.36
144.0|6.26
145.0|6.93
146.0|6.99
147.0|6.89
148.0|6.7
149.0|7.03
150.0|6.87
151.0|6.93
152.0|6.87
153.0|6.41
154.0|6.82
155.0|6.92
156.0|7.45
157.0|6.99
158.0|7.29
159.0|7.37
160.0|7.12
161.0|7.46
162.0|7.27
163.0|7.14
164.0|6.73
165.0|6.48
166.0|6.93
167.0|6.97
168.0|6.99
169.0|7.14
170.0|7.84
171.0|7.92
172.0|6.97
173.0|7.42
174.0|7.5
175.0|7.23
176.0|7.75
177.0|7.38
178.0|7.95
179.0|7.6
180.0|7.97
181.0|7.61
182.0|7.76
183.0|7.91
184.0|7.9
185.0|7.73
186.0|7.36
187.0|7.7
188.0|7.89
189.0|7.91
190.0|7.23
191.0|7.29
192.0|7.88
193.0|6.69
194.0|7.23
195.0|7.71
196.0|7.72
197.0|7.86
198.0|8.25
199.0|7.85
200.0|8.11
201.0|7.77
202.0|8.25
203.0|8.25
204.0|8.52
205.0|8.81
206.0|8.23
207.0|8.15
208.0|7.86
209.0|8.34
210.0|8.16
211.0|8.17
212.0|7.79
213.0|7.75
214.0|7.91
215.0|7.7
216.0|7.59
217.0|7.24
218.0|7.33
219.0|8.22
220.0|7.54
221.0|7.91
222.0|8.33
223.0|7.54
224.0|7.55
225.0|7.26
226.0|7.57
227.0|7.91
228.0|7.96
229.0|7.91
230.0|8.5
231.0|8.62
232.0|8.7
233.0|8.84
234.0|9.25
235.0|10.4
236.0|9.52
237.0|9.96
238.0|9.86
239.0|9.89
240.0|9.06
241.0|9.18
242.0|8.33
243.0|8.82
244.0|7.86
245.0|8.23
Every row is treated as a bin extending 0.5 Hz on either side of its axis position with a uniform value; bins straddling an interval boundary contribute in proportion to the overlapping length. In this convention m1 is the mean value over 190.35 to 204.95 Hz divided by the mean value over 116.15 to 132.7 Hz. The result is 1.41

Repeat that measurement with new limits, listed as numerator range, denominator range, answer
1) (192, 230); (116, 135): 1.49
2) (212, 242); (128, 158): 1.46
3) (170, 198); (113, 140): 1.46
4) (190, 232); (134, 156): 1.32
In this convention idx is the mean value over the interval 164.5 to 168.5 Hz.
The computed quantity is 6.84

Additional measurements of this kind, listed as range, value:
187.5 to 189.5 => 7.9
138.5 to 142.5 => 5.89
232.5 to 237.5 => 9.59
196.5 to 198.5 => 8.05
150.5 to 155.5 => 6.79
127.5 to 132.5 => 4.71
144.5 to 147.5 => 6.94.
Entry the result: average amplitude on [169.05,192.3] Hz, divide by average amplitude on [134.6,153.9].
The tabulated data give 1.3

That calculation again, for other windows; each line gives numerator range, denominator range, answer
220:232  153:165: 1.12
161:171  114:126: 1.18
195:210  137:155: 1.28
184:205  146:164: 1.11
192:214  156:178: 1.10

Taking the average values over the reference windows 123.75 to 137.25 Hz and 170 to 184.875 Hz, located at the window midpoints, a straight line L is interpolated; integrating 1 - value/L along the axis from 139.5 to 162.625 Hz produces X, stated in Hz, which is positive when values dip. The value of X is -3.7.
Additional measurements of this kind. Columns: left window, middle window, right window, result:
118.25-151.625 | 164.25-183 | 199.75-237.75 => -1.8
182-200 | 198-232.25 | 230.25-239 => 2.5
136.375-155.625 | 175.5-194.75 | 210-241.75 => -0.8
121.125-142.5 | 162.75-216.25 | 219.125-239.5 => -4.8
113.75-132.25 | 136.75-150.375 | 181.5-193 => 0.3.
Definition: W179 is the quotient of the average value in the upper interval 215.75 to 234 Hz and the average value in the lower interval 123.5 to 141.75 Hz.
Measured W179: 1.67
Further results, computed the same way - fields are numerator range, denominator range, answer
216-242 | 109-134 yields 1.50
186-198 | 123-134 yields 1.53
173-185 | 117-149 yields 1.41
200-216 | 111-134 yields 1.44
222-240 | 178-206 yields 1.11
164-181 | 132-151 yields 1.34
